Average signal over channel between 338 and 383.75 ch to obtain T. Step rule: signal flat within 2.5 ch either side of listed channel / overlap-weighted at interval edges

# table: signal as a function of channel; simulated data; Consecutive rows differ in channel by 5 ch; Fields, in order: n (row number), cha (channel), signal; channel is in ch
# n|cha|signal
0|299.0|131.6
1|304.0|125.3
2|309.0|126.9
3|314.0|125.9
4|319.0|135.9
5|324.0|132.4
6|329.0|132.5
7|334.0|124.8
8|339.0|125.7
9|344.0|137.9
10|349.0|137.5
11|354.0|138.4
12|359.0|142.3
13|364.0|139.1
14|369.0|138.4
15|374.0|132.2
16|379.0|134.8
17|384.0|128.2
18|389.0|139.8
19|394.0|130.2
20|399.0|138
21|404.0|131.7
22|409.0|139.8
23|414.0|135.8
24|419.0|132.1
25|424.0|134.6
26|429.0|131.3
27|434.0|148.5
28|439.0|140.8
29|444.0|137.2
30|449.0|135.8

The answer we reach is 136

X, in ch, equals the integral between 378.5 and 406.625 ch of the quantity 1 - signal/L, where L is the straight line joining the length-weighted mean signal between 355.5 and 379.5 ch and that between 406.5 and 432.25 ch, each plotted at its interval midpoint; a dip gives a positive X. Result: 0.55 ch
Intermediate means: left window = 138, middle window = 134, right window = 135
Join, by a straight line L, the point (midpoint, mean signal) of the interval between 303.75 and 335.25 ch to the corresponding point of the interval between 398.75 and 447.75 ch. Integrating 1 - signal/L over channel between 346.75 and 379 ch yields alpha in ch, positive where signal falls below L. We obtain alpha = -1.2 ch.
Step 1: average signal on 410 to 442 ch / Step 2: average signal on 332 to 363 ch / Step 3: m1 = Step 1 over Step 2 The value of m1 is 1.02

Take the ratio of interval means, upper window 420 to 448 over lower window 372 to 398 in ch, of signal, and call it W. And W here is 1.03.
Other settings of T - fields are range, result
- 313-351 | 132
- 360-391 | 136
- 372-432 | 134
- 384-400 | 135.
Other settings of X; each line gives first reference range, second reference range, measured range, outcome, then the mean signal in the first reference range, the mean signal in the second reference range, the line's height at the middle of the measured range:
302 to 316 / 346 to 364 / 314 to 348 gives 0.2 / 126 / 139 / 132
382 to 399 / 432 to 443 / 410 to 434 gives 0.8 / 134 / 143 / 140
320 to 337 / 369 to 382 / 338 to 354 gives -0.4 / 130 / 134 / 132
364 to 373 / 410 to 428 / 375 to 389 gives 0.4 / 138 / 134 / 137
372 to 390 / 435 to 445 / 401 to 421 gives 0.3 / 133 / 141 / 137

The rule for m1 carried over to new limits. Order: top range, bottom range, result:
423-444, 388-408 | 1.03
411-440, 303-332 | 1.05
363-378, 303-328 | 1.05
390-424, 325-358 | 1.01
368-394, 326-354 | 1.01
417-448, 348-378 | 1.00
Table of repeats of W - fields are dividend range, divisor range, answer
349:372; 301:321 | 1.08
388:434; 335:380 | 1.00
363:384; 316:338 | 1.03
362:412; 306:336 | 1.04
